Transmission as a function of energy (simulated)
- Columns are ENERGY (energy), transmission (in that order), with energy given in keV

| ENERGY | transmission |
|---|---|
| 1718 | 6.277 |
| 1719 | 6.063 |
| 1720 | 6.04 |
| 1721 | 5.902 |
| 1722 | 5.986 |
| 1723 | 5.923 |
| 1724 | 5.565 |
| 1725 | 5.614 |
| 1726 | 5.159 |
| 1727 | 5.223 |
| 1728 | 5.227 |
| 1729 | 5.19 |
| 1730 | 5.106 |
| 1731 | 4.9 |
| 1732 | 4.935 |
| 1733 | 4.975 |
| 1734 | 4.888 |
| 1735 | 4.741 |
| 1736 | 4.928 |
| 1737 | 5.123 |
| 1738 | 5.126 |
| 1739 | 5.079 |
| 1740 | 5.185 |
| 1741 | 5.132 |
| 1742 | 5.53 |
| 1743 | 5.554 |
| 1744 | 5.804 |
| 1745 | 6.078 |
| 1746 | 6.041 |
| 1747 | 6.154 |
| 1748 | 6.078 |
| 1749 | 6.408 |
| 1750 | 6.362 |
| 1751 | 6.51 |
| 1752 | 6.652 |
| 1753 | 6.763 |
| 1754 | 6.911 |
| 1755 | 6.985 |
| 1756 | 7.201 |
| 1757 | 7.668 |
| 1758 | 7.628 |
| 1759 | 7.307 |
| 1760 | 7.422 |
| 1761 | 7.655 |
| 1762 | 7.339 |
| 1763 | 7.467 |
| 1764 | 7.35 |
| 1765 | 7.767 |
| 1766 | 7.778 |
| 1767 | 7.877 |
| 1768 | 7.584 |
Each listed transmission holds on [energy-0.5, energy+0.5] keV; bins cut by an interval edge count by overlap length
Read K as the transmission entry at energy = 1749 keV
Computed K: 6.408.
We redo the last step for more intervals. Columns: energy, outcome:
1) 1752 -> 6.652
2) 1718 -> 6.277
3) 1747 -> 6.154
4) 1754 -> 6.911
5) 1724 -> 5.565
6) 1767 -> 7.877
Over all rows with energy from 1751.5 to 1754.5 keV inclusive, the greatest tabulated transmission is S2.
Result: 6.911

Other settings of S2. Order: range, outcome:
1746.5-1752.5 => 6.652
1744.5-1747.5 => 6.154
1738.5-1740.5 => 5.185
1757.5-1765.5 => 7.767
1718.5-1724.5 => 6.063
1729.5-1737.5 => 5.123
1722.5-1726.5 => 5.923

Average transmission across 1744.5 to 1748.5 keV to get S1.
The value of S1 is 6.09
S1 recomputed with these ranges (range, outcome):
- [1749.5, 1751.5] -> 6.44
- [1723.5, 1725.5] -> 5.59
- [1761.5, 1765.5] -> 7.48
